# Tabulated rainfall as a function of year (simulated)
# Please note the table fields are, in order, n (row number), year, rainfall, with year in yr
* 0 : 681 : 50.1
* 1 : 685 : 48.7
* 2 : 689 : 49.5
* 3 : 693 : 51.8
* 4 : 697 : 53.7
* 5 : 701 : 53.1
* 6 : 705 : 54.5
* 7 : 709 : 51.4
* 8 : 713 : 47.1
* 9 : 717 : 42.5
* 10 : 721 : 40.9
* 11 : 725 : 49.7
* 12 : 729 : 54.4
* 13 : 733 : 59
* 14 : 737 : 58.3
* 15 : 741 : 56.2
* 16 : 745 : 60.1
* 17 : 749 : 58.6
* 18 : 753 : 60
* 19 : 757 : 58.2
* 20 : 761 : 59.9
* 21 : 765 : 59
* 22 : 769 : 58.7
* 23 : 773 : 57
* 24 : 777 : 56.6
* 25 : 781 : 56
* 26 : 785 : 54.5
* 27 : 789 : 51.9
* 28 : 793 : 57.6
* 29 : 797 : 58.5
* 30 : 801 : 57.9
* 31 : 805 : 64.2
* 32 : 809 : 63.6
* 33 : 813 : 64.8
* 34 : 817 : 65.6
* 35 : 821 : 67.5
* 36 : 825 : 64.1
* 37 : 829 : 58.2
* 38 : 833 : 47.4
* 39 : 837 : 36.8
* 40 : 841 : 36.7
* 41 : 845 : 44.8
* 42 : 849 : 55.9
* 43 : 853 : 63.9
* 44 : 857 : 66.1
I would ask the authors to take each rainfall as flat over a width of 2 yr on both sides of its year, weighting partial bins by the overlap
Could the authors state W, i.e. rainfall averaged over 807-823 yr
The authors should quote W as 65.4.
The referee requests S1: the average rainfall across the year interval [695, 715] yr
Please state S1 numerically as 52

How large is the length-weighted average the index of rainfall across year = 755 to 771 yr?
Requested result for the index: 59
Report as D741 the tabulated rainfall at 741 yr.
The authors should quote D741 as 56.2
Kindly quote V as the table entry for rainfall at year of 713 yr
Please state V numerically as 47.1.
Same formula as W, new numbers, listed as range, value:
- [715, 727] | 44.4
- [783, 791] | 53.2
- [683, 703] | 51.4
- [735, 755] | 58.6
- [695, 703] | 53.4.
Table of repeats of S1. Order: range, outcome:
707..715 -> 49.2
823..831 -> 61.1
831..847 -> 41.4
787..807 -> 58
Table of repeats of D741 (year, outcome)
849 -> 55.9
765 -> 59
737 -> 58.3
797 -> 58.5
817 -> 65.6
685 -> 48.7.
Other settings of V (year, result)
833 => 47.4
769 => 58.7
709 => 51.4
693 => 51.8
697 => 53.7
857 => 66.1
